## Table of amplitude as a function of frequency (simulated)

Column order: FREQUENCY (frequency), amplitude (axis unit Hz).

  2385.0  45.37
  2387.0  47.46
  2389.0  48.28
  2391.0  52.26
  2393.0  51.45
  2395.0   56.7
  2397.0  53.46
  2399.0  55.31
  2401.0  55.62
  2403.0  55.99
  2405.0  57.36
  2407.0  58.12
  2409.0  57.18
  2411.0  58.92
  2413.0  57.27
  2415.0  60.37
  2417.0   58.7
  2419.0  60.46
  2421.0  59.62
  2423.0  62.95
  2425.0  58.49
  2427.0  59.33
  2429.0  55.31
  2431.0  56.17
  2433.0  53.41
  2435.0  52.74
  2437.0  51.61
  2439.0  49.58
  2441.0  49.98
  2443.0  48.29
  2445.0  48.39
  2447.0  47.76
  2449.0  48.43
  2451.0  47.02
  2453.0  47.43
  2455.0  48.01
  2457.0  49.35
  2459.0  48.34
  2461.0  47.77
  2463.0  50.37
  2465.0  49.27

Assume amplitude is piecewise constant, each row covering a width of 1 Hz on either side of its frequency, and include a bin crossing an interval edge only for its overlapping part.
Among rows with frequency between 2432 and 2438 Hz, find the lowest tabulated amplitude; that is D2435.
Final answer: 51.61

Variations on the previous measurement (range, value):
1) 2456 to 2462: 47.77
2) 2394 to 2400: 53.46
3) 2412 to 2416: 57.27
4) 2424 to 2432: 55.31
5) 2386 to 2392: 47.46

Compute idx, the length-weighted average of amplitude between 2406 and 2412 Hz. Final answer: 58.1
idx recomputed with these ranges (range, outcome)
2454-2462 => 48.4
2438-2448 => 48.8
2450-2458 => 48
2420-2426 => 60.4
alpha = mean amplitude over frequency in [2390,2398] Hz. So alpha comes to 53.5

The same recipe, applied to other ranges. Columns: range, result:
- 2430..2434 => 54.8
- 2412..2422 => 59.3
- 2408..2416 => 58.4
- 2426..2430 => 57.3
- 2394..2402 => 55.3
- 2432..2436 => 53.1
